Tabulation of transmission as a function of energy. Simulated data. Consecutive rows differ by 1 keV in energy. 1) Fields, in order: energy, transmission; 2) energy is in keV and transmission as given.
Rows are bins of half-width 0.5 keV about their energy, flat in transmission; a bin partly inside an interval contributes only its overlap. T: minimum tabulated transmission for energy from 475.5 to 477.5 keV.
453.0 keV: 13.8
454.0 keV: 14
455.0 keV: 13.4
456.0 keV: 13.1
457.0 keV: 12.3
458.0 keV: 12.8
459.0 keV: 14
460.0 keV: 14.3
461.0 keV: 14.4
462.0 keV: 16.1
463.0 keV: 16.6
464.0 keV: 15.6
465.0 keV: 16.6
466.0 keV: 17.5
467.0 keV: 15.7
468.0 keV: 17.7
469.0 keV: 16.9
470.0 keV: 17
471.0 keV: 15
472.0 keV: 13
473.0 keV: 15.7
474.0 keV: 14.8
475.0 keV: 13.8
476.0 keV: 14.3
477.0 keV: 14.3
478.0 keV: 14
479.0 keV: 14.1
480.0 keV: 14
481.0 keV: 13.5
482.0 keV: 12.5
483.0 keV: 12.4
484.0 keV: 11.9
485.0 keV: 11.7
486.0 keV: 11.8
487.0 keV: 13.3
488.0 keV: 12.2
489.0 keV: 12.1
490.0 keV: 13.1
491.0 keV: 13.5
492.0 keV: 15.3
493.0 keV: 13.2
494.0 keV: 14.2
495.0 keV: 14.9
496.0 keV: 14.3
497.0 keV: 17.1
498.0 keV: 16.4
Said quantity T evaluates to 14.3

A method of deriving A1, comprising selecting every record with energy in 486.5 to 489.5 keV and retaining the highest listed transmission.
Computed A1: 13.3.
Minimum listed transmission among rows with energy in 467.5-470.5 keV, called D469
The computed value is 16.9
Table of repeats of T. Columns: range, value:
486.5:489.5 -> 12.1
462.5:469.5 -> 15.6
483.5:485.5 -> 11.7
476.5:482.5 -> 12.5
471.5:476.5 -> 13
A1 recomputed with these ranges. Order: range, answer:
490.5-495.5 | 15.3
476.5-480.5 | 14.3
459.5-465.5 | 16.6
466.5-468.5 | 17.7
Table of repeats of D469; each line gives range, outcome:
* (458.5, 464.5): 14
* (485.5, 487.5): 11.8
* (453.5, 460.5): 12.3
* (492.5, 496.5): 13.2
